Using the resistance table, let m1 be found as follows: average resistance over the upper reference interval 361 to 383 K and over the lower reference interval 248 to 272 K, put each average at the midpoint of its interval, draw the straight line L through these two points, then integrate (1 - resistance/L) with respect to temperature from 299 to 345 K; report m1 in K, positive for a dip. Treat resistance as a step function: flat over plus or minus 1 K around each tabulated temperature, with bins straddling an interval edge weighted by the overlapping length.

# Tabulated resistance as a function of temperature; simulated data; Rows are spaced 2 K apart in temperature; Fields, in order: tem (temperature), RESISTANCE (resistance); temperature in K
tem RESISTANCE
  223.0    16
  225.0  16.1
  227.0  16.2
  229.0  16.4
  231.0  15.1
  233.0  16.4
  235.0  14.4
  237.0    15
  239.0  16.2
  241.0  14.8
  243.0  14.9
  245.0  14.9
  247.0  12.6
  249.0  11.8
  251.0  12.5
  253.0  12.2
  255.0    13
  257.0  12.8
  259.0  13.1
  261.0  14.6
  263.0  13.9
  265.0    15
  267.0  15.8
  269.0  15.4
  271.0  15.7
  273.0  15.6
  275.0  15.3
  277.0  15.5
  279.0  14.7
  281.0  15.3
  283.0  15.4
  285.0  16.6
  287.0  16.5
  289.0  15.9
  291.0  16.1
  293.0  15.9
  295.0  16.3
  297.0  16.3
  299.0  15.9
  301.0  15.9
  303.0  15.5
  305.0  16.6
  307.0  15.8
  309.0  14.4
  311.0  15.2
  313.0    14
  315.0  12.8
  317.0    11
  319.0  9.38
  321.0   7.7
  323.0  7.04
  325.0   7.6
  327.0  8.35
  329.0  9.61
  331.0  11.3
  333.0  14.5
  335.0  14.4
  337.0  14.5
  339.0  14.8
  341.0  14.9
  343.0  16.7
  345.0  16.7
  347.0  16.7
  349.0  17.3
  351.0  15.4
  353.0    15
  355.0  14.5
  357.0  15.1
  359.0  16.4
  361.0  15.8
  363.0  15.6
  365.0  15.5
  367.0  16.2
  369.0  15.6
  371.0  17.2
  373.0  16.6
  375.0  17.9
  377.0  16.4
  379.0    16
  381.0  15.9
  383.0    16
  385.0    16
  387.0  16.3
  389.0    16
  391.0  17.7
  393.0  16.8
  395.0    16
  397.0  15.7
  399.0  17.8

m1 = 6.6 K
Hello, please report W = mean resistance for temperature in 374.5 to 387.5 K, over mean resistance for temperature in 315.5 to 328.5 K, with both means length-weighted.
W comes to 1.87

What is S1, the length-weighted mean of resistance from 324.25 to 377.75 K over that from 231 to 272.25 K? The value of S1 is 1.0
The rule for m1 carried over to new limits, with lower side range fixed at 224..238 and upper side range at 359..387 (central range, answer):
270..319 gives 2.1 K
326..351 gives 2.9 K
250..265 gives 2.4 K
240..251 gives 1.4 K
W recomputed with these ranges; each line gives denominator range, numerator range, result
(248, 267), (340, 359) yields 1.19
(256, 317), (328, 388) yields 1.02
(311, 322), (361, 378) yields 1.44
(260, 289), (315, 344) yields 0.75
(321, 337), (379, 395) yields 1.56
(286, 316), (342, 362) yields 1.03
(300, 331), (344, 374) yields 1.33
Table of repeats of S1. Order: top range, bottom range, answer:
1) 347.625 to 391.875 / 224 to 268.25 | 1.12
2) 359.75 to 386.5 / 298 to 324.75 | 1.25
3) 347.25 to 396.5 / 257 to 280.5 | 1.08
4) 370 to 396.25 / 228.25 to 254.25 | 1.15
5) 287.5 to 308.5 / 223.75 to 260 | 1.11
